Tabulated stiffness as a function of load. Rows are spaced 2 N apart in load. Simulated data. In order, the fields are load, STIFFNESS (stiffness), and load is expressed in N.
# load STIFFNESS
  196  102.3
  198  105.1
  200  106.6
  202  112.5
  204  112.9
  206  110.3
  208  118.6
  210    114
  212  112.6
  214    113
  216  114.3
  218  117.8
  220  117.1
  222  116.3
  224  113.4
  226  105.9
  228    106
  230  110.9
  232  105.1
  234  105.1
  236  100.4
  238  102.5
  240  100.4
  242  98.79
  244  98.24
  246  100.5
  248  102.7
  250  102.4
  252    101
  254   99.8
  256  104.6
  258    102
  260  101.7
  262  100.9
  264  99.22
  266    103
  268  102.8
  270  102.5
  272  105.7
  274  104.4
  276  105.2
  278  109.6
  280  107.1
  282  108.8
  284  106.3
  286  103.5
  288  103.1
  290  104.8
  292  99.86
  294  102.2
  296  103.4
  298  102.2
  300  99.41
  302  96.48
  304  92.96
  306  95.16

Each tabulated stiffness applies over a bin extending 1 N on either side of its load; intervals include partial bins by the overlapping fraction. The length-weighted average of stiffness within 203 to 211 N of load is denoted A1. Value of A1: 114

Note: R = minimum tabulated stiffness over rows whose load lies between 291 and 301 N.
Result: 99.41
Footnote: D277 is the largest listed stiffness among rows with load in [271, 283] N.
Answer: 109.6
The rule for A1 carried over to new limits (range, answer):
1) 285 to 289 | 103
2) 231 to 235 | 105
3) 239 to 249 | 100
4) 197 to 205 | 109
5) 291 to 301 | 101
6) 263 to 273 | 103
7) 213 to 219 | 115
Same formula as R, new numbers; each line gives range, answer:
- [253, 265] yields 99.22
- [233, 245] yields 98.24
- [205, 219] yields 110.3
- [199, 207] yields 106.6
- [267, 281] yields 102.5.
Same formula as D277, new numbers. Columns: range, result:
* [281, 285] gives 108.8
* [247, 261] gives 104.6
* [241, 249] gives 102.7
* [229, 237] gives 110.9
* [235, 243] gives 102.5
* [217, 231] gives 117.8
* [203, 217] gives 118.6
